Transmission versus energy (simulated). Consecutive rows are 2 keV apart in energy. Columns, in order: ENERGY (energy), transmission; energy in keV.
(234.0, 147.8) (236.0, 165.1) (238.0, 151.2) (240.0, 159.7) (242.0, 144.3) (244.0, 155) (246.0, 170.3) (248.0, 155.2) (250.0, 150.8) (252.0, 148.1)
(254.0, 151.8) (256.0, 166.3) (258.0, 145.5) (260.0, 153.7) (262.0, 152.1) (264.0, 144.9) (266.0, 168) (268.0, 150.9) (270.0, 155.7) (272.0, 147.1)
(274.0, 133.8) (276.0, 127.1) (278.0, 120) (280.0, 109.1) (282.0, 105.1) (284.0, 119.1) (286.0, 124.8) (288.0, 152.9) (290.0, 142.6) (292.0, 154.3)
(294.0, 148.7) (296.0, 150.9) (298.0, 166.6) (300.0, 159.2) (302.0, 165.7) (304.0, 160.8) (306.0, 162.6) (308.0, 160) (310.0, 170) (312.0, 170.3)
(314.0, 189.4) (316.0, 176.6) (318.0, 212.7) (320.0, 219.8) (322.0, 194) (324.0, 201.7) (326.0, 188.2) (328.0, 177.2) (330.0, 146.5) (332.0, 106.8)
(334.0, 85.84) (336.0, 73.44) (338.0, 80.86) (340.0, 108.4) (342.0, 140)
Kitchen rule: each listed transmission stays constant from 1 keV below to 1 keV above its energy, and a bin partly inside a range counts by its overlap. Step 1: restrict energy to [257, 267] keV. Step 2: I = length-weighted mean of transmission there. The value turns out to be 153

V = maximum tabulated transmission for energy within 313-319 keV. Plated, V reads 212.7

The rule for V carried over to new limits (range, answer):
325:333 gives 188.2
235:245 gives 165.1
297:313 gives 170.3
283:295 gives 154.3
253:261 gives 166.3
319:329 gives 219.8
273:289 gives 152.9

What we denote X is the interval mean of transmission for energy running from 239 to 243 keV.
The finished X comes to 152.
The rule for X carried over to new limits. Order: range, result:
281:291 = 129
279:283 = 107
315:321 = 203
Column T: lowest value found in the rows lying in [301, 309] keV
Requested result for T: 160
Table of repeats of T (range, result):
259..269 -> 144.9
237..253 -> 144.3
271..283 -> 105.1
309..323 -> 170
